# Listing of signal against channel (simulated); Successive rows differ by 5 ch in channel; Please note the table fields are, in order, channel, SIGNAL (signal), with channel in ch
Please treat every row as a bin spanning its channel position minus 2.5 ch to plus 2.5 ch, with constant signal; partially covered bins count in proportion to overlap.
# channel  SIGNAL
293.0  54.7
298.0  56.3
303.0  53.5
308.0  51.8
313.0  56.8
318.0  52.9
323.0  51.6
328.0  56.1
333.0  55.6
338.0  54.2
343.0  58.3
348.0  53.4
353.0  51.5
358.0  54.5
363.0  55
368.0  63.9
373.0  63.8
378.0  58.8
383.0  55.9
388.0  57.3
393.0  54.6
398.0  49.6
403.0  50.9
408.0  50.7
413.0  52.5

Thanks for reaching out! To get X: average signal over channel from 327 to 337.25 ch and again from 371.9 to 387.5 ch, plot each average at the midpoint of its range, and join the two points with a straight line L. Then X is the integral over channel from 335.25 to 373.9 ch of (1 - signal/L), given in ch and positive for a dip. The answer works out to 0.40 ch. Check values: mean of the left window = 55.5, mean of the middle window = 56.5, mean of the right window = 58.8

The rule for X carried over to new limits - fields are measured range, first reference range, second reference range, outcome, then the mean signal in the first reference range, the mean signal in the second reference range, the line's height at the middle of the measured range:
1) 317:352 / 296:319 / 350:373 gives 0.70 ch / 54.3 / 57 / 55.6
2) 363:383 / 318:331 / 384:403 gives -2.55 ch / 53.7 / 53.6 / 53.6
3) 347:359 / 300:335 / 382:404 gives 0.21 ch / 54.1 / 53.7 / 53.9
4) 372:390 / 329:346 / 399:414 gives -1.94 ch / 56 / 51.1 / 52.9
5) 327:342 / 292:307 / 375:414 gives -0.33 ch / 54.5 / 54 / 54.3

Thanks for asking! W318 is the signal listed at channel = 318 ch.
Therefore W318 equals 52.9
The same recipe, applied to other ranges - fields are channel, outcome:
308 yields 51.8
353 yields 51.5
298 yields 56.3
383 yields 55.9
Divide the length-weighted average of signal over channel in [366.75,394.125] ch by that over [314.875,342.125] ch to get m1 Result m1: 1.09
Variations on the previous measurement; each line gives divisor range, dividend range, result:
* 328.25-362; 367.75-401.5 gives 1.04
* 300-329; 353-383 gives 1.09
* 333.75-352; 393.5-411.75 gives 0.93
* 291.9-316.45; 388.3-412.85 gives 0.95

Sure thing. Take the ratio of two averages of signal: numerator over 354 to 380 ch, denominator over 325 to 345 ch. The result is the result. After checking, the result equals 1.05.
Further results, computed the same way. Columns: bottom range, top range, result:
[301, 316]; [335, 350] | 1.03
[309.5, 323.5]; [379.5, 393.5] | 1.04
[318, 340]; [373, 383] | 1.09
